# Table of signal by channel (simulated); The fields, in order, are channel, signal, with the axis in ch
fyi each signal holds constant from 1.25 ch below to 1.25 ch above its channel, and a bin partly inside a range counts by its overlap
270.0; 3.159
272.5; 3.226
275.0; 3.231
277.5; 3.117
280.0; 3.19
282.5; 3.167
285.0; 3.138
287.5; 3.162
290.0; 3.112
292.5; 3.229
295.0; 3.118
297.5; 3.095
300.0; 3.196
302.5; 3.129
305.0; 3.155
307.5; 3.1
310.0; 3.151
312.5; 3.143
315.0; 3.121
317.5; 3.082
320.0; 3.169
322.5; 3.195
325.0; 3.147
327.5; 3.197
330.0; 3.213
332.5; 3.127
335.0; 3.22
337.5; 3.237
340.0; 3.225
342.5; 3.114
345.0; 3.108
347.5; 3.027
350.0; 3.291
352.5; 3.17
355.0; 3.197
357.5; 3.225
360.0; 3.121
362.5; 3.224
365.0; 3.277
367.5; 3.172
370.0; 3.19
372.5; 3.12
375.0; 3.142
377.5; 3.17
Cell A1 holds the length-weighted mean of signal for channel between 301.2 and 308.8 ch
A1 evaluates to 3.13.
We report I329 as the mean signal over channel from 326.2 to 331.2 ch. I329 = 3.2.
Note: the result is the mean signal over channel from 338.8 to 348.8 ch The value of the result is 3.12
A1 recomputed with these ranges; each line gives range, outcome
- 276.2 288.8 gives 3.15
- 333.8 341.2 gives 3.23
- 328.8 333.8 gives 3.17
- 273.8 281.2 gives 3.18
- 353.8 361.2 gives 3.18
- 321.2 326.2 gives 3.17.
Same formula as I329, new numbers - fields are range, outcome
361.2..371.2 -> 3.22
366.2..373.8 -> 3.16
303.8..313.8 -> 3.14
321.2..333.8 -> 3.18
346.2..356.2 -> 3.17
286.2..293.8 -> 3.17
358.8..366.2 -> 3.21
